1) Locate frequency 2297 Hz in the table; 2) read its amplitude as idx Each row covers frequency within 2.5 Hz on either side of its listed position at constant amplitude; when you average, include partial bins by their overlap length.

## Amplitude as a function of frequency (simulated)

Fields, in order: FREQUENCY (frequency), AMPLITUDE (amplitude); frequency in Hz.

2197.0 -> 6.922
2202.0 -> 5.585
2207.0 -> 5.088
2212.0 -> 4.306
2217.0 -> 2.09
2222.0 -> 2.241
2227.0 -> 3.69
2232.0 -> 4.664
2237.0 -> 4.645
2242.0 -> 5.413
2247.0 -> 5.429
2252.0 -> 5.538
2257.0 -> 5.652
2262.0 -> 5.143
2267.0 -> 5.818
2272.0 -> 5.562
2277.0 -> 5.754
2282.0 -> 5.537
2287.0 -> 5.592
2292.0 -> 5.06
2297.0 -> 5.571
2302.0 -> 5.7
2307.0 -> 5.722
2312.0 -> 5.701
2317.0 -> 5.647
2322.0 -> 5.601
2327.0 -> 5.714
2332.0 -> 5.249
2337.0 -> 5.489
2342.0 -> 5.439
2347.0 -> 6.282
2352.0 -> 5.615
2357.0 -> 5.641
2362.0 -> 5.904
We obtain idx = 5.571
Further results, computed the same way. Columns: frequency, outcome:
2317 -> 5.647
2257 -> 5.652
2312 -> 5.701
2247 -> 5.429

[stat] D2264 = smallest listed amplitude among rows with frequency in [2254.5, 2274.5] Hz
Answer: 5.143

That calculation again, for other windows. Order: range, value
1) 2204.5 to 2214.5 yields 4.306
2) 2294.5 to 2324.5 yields 5.571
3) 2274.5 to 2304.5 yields 5.06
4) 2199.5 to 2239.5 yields 2.09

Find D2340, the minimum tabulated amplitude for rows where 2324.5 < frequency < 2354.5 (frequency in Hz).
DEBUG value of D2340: 5.249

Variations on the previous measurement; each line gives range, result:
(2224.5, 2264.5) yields 3.69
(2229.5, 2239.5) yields 4.645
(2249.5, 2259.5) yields 5.538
